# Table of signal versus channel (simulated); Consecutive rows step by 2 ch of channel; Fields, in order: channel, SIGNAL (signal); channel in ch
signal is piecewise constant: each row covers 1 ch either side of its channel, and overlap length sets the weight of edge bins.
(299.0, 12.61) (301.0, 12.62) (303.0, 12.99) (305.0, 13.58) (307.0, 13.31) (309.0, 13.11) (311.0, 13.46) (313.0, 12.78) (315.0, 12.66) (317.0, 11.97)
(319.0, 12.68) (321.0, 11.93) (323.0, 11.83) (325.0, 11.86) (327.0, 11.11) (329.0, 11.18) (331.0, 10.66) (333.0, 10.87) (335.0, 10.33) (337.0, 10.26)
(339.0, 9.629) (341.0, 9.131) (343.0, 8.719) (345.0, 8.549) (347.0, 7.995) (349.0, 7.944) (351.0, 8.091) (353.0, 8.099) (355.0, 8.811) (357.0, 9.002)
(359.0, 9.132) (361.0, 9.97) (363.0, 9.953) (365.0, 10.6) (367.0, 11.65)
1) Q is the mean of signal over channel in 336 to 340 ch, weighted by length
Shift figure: 9.94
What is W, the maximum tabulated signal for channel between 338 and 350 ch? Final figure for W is 9.629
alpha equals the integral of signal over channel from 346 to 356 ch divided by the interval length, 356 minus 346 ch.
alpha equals 8.19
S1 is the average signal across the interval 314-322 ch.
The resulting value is 12.3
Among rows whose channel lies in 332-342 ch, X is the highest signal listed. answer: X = 10.87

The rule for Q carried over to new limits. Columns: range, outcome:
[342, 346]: 8.63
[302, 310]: 13.2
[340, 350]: 8.47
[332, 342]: 10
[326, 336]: 10.8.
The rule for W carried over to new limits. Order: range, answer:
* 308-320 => 13.46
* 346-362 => 9.97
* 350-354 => 8.099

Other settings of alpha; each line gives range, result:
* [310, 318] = 12.7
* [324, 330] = 11.4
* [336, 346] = 9.26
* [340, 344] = 8.93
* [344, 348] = 8.27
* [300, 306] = 13.1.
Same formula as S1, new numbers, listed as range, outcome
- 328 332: 10.9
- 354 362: 9.23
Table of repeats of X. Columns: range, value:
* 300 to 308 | 13.58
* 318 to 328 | 12.68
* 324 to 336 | 11.86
